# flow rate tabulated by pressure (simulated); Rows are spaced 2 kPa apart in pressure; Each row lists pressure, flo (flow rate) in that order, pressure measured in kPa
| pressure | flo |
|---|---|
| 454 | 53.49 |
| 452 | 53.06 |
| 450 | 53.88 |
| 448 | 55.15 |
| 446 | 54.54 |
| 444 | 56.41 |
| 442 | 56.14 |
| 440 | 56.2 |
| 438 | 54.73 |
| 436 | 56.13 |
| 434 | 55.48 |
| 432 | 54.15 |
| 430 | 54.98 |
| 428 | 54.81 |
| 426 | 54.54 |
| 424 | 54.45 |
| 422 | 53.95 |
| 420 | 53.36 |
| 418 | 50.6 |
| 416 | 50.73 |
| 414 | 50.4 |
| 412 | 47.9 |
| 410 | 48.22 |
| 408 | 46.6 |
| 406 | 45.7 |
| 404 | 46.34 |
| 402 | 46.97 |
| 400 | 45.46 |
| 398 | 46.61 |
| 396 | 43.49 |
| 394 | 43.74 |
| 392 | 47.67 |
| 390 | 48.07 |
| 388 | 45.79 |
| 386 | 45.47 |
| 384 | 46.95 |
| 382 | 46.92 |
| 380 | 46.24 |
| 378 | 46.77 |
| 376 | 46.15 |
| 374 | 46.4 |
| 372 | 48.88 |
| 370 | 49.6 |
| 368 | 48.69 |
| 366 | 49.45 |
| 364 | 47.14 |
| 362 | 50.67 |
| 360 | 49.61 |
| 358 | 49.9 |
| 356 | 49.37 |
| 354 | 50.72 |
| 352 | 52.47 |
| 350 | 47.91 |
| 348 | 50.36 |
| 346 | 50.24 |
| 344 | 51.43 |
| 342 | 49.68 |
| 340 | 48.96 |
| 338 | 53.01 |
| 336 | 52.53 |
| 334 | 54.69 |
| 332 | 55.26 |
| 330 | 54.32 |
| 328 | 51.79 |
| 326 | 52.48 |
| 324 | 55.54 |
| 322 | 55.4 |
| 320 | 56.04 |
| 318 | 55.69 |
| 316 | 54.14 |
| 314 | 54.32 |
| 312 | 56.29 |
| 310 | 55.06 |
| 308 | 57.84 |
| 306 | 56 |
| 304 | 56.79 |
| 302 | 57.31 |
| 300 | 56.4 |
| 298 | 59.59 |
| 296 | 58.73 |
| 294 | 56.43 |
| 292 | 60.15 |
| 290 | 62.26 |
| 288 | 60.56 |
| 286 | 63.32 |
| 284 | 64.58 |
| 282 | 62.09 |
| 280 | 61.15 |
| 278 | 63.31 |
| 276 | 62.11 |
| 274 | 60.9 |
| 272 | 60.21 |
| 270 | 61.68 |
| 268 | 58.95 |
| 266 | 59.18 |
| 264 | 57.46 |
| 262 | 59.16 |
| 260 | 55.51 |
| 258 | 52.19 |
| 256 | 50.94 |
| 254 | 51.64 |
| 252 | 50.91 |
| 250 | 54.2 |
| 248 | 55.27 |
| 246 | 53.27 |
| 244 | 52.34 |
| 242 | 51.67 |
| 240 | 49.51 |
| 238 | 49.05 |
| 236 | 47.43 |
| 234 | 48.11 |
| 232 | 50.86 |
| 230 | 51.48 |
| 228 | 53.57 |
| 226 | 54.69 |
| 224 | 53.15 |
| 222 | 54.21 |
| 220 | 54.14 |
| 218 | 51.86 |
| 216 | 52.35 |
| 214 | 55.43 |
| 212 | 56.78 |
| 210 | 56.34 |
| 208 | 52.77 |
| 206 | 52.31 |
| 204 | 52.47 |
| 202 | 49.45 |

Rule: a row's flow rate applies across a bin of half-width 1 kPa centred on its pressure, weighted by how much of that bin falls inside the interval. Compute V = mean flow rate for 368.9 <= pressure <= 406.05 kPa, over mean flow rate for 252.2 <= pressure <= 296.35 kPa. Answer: 0.8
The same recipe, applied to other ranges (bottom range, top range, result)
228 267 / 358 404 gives 0.90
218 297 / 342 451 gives 0.89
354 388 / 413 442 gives 1.12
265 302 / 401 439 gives 0.85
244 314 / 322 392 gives 0.86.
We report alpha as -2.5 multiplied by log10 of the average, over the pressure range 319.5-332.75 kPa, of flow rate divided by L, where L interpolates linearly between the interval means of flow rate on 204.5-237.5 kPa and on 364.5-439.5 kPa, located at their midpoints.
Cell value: -0.07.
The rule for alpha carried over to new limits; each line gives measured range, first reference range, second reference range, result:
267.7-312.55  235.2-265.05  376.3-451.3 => -0.146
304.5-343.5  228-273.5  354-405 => -0.084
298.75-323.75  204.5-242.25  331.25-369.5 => -0.098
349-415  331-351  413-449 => 0.109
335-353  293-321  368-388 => 0.018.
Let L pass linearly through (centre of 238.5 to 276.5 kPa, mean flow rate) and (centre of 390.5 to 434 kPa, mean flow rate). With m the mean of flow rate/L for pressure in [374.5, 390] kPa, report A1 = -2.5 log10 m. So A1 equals 0.10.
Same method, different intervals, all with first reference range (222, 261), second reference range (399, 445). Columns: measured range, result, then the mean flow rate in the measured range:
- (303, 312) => -0.09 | 56.4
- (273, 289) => -0.20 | 62.3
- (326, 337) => -0.03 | 53.6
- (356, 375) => 0.06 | 48.9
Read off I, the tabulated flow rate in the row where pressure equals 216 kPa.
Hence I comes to 52.35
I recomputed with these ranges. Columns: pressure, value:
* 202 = 49.45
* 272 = 60.21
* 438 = 54.73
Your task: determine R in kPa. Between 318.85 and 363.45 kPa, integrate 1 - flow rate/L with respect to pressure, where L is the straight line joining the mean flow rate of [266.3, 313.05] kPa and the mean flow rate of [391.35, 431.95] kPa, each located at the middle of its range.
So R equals 2.8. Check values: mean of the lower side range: 59.6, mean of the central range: 51.9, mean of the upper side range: 49.5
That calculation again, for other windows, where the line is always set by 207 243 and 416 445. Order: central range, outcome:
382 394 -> 1.68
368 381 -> 1.57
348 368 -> 1.54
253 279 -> -2.51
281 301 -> -2.75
